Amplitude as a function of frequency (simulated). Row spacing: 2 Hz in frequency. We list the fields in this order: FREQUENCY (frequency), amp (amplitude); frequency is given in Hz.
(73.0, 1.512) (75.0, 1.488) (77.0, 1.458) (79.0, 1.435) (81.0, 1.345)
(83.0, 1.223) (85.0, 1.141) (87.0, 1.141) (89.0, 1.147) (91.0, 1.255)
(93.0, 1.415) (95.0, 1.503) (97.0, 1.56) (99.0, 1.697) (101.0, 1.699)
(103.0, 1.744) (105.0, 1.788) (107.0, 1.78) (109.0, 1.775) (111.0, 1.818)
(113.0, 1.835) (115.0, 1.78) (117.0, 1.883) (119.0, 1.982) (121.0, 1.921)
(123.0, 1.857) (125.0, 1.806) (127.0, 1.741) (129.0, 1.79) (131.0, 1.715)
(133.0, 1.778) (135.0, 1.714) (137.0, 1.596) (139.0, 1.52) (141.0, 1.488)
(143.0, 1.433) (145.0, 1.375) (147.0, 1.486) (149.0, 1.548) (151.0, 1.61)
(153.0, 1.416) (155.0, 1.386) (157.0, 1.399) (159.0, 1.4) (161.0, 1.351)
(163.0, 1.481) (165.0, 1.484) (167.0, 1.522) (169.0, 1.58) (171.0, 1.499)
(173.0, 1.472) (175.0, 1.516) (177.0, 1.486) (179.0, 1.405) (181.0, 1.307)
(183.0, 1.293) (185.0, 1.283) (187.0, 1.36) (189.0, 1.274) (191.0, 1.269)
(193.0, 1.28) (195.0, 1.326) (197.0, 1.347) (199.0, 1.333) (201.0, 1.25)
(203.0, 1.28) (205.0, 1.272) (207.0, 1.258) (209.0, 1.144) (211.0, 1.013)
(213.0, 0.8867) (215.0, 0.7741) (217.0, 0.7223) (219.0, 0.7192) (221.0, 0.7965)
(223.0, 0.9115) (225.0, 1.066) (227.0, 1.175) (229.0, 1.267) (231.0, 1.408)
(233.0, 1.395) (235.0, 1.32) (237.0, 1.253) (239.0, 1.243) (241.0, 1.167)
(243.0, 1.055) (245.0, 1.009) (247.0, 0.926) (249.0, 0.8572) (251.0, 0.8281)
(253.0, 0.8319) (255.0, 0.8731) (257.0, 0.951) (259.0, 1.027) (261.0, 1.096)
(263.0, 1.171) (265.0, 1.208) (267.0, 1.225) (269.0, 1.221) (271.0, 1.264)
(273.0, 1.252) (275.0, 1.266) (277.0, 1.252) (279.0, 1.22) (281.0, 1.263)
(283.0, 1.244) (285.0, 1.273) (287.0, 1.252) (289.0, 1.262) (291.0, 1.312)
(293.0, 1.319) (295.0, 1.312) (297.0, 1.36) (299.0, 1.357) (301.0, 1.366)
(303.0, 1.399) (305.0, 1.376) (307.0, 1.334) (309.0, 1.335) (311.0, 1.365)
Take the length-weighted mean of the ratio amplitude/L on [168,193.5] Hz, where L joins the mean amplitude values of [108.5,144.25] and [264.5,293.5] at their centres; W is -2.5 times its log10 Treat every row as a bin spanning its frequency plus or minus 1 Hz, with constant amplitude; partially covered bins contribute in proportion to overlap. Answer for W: 0.13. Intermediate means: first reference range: 1.74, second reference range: 1.26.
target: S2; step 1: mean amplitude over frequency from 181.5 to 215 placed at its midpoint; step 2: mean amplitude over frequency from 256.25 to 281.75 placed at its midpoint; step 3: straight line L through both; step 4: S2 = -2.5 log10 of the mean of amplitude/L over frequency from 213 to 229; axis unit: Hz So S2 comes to 0.32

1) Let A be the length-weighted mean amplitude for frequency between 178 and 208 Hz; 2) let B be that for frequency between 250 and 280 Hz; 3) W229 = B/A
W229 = 0.85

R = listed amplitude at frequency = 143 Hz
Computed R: 1.433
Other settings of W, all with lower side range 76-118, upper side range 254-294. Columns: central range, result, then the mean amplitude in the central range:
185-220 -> 0.17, 1.15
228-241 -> -0.02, 1.3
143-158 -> -0.01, 1.46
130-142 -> -0.12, 1.64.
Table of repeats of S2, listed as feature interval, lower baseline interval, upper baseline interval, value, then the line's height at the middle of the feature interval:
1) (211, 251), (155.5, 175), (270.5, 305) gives 0.298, 1.37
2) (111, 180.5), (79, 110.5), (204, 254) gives -0.204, 1.32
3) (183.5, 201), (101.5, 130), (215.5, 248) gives 0.024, 1.33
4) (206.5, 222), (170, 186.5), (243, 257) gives 0.271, 1.15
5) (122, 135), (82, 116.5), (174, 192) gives -0.196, 1.48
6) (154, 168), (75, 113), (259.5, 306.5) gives -0.008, 1.42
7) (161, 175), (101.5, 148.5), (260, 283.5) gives 0.055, 1.57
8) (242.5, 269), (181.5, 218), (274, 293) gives 0.220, 1.24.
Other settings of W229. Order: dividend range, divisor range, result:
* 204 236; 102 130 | 0.59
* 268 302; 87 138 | 0.76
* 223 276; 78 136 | 0.69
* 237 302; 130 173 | 0.77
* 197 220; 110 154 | 0.64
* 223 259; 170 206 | 0.81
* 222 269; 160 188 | 0.77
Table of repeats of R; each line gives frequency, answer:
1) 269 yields 1.221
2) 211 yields 1.013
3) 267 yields 1.225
